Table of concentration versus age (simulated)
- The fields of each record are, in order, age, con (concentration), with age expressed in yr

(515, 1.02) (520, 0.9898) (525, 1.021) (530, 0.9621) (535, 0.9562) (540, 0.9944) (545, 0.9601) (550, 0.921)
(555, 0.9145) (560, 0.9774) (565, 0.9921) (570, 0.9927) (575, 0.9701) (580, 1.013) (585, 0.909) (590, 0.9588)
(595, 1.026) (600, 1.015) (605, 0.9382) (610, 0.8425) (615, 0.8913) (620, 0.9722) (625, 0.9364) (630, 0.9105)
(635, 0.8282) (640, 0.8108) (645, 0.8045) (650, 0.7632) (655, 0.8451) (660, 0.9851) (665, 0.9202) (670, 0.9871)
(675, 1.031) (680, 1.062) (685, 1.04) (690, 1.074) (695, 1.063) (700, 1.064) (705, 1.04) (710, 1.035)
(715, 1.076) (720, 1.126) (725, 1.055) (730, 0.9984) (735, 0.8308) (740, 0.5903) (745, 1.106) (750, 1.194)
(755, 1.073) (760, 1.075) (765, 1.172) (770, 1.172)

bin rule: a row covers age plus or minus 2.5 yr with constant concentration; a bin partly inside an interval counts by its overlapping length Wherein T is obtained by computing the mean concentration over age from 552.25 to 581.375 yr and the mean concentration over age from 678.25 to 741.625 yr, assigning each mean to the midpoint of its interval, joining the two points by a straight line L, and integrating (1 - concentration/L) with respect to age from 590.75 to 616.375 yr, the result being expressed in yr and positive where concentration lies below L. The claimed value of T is 1.0 yr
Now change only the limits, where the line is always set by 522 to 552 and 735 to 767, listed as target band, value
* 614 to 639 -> 2.19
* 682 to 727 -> -2.54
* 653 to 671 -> 1.18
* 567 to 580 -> -0.13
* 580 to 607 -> 0.24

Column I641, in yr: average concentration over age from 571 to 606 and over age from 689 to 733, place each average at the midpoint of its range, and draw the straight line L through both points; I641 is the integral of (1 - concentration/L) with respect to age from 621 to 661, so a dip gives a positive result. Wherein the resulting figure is 6.0 yr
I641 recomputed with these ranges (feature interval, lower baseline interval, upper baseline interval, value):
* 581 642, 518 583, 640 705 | 3.0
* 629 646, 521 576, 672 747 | 2.7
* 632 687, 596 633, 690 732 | 4.3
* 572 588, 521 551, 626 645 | -0.8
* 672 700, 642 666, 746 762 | -3.4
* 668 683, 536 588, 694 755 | -0.4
